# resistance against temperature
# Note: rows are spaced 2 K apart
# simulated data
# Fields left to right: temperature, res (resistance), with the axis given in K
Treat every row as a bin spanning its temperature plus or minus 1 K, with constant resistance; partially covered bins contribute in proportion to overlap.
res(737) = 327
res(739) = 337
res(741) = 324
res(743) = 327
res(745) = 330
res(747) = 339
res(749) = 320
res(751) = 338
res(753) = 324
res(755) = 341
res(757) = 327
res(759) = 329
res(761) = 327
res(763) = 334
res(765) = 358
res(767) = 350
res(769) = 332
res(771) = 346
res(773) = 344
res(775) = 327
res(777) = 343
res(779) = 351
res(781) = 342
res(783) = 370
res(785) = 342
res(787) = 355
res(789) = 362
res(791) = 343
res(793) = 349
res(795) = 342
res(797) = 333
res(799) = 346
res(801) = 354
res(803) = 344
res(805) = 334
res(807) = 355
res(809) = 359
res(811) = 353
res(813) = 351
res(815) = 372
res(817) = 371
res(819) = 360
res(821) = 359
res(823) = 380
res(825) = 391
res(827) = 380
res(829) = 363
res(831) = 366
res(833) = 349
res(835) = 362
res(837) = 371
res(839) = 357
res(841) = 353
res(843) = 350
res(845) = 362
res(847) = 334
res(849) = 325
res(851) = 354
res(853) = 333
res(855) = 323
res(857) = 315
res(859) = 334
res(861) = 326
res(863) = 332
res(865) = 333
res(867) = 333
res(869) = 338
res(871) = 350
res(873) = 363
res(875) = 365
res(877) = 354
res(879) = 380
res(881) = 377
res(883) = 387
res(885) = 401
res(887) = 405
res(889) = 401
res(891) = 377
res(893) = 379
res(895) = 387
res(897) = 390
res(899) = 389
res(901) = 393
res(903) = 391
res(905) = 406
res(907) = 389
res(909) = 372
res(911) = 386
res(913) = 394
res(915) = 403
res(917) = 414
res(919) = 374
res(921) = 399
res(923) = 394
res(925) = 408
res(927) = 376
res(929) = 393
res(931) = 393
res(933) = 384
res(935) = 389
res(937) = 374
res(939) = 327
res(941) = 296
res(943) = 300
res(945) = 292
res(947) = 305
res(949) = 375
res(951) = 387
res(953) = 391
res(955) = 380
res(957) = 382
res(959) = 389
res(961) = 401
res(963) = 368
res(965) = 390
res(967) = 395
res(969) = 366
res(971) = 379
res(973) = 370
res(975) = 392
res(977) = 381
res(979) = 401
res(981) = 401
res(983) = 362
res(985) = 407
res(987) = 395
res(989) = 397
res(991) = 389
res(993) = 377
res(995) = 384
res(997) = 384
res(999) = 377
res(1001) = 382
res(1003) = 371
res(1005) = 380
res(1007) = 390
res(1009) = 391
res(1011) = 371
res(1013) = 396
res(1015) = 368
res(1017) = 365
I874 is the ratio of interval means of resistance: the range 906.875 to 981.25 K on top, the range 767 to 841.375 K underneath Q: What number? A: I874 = 1.06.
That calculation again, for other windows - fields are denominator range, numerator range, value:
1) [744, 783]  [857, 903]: 1.09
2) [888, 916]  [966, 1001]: 0.99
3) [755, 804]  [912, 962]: 1.08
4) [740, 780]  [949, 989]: 1.15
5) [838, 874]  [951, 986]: 1.14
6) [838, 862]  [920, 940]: 1.13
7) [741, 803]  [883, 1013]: 1.12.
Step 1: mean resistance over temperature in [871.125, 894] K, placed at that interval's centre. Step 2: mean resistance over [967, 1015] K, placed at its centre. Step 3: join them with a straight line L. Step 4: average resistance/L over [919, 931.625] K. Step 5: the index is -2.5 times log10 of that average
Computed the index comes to -0.03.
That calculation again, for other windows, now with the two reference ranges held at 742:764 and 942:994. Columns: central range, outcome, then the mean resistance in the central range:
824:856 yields -0.02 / 355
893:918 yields -0.09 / 392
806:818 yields -0.05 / 360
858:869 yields 0.07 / 332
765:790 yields -0.04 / 347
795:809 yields -0.01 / 345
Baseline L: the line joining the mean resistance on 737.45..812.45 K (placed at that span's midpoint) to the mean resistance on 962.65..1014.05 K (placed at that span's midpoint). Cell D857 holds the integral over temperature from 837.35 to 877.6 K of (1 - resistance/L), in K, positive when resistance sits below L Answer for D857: 1.8 K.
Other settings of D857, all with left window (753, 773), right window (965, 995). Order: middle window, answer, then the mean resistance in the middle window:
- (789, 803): -0.02 K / 346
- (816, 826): -0.61 K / 372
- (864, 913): -1.49 K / 377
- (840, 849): 0.23 K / 347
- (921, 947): 1.12 K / 360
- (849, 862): 1.02 K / 330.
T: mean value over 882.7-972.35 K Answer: 379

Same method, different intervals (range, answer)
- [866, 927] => 383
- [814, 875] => 352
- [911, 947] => 370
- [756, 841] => 352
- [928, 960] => 360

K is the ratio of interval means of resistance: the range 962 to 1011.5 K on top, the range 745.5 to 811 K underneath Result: 1.12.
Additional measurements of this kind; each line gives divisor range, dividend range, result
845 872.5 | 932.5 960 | 1.06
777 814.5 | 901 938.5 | 1.12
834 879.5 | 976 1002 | 1.12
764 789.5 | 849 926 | 1.07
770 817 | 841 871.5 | 0.96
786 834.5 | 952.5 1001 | 1.08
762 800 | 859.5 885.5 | 1.03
